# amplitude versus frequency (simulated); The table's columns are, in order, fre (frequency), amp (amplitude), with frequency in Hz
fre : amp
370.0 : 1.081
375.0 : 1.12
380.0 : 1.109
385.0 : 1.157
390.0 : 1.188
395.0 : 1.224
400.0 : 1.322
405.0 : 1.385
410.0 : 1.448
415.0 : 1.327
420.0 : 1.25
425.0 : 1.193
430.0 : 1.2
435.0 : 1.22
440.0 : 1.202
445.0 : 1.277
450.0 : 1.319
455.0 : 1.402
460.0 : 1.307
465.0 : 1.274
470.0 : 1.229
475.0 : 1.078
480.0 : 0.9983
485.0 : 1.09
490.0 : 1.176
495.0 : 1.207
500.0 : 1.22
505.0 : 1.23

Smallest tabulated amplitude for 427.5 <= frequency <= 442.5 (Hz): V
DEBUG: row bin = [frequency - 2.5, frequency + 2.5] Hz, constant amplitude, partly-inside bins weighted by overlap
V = 1.2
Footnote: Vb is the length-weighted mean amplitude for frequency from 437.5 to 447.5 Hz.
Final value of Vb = 1.24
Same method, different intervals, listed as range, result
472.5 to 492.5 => 1.09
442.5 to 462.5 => 1.33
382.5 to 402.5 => 1.22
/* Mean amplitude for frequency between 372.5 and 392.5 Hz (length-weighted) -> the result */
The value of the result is 1.14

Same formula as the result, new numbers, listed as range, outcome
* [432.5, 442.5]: 1.21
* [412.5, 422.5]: 1.29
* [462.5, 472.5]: 1.25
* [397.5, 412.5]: 1.39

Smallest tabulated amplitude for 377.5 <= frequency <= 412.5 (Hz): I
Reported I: 1.109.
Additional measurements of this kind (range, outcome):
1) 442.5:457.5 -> 1.277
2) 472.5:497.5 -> 0.9983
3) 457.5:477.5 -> 1.078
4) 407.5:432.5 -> 1.193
